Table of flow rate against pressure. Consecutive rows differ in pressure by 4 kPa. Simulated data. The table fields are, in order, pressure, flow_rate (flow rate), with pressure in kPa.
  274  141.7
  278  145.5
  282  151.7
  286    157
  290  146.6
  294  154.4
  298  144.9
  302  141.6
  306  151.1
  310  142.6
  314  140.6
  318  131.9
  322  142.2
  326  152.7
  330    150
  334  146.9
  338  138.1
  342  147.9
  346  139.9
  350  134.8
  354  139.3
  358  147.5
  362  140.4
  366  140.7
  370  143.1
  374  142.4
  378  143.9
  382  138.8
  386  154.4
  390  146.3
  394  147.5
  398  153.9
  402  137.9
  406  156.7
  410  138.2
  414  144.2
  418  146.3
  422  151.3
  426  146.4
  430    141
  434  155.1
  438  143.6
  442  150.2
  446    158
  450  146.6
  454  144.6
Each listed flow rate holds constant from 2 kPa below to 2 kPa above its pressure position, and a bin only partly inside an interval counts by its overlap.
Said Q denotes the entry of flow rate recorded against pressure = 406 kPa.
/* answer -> 156.7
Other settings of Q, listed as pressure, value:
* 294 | 154.4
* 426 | 146.4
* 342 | 147.9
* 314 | 140.6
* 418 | 146.3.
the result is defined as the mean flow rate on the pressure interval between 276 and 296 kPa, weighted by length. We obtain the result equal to 151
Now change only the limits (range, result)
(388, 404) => 146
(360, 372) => 141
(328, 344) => 146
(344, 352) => 137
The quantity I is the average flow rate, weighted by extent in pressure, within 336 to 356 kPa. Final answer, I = 140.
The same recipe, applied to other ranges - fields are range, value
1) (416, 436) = 148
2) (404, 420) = 146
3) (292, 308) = 148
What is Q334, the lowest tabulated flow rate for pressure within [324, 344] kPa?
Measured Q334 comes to 138.1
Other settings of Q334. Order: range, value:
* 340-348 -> 139.9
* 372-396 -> 138.8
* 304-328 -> 131.9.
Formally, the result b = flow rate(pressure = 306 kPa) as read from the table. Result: 151.1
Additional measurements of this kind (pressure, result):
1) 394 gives 147.5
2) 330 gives 150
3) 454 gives 144.6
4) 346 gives 139.9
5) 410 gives 138.2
